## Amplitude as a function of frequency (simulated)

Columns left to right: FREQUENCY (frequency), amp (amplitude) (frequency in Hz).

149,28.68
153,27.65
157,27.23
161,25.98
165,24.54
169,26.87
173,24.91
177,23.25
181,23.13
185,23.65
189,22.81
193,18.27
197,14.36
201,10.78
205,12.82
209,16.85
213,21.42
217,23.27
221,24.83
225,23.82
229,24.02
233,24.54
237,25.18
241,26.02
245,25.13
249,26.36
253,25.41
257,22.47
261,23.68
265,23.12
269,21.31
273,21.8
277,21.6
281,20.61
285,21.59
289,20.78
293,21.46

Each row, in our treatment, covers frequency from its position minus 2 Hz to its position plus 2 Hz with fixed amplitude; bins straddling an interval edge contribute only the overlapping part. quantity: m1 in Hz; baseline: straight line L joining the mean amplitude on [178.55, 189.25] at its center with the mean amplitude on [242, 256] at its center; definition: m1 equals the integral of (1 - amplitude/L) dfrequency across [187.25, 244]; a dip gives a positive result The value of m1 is 8.6 Hz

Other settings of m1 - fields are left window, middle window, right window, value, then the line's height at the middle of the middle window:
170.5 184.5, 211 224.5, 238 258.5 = 0.7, 24.6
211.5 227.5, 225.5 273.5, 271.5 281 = -3.8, 22.4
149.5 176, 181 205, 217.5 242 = 7.1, 25.5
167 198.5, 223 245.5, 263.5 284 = -2.9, 21.9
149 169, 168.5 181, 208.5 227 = 0.5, 25.5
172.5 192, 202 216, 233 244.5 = 4.2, 24.2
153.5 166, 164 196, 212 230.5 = 2.9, 25.4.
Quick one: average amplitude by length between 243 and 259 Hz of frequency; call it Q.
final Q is 24.8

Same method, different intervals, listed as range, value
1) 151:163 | 27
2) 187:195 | 20.5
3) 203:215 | 17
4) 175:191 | 23.2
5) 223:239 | 24.4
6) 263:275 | 22.1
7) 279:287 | 21.1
